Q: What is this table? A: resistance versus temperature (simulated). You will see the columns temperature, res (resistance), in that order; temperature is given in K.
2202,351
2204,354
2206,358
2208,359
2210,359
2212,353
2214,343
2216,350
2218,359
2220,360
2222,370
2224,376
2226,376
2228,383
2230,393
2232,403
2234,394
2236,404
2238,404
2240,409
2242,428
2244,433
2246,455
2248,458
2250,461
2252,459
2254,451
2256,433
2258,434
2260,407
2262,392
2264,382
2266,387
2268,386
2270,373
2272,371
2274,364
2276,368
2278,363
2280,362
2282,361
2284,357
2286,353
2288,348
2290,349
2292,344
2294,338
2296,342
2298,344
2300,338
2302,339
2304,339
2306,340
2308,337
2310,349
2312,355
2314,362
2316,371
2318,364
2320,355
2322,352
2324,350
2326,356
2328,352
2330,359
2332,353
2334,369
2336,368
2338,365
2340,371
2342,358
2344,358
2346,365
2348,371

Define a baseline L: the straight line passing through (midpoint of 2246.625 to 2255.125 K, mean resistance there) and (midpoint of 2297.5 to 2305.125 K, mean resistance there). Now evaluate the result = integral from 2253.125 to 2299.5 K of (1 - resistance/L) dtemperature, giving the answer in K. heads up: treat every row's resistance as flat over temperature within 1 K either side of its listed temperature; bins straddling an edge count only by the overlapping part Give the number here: 2.8 K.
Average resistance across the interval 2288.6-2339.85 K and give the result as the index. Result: 352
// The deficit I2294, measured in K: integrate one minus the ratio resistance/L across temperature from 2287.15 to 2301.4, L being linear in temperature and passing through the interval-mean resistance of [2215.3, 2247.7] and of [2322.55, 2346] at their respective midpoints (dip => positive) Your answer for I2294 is 1.2 K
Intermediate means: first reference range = 395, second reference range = 360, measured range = 343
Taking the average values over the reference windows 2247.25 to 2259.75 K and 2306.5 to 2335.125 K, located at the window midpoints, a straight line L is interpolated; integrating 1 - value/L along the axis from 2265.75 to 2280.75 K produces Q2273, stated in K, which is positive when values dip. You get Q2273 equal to 1.7 K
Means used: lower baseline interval 447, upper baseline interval 356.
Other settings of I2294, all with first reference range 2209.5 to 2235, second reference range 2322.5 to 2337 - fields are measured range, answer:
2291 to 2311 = 1.1 K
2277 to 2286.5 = 0.1 K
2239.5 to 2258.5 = -3.9 K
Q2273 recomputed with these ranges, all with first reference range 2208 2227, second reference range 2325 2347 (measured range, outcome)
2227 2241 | -1.47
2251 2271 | -2.75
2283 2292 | 0.25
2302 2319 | 0.46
